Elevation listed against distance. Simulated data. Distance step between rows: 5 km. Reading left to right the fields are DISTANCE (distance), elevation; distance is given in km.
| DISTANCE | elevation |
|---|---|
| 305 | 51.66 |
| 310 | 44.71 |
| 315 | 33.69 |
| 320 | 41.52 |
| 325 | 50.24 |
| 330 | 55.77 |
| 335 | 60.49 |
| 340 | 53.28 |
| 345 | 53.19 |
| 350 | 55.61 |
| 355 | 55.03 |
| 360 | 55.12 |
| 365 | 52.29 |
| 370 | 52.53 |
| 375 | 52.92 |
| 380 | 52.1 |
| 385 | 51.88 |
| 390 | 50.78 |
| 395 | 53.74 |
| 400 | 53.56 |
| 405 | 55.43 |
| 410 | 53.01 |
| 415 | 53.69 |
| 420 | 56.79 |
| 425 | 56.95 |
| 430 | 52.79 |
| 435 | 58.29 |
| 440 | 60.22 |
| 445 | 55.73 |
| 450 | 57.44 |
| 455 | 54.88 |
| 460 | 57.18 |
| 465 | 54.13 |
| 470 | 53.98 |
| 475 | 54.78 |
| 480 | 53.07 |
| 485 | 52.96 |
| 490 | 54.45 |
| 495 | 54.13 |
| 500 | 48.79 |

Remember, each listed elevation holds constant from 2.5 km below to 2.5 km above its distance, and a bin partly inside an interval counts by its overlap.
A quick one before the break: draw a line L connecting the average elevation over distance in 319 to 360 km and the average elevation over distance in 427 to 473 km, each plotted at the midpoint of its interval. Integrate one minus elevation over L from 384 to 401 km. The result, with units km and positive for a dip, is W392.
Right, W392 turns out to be 0.7 km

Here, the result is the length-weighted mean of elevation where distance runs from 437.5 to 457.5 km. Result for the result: 57.1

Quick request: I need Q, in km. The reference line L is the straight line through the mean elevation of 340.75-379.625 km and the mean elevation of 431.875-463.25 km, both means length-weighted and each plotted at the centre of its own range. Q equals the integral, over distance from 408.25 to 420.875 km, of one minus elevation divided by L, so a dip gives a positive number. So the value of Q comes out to 0.3 km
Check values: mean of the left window 53.7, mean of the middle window 54.3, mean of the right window 57.1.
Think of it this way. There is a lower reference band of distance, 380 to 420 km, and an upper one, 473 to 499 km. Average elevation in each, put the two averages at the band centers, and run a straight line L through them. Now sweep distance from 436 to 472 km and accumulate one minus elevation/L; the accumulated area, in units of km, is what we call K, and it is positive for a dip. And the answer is -1.9 km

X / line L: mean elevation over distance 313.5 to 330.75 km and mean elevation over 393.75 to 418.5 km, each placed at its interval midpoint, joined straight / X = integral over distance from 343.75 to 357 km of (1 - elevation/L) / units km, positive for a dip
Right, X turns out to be -1.9 km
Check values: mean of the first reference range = 44.9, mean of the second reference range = 54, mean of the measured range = 54.7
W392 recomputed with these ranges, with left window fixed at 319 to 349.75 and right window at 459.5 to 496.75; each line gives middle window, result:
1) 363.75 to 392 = 0.7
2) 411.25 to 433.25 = -0.5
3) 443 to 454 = -0.5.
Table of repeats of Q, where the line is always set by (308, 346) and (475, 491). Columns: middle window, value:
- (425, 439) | -1.13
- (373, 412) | -1.52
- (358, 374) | -0.98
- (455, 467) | -0.59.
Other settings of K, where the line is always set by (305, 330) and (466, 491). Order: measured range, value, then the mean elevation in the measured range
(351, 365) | -2.3 km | 54.6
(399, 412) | -1.1 km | 54.1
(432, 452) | -2.3 km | 57.8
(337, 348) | -1.8 km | 53.7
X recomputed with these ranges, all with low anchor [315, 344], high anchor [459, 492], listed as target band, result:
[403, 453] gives -2.77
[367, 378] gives -0.20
